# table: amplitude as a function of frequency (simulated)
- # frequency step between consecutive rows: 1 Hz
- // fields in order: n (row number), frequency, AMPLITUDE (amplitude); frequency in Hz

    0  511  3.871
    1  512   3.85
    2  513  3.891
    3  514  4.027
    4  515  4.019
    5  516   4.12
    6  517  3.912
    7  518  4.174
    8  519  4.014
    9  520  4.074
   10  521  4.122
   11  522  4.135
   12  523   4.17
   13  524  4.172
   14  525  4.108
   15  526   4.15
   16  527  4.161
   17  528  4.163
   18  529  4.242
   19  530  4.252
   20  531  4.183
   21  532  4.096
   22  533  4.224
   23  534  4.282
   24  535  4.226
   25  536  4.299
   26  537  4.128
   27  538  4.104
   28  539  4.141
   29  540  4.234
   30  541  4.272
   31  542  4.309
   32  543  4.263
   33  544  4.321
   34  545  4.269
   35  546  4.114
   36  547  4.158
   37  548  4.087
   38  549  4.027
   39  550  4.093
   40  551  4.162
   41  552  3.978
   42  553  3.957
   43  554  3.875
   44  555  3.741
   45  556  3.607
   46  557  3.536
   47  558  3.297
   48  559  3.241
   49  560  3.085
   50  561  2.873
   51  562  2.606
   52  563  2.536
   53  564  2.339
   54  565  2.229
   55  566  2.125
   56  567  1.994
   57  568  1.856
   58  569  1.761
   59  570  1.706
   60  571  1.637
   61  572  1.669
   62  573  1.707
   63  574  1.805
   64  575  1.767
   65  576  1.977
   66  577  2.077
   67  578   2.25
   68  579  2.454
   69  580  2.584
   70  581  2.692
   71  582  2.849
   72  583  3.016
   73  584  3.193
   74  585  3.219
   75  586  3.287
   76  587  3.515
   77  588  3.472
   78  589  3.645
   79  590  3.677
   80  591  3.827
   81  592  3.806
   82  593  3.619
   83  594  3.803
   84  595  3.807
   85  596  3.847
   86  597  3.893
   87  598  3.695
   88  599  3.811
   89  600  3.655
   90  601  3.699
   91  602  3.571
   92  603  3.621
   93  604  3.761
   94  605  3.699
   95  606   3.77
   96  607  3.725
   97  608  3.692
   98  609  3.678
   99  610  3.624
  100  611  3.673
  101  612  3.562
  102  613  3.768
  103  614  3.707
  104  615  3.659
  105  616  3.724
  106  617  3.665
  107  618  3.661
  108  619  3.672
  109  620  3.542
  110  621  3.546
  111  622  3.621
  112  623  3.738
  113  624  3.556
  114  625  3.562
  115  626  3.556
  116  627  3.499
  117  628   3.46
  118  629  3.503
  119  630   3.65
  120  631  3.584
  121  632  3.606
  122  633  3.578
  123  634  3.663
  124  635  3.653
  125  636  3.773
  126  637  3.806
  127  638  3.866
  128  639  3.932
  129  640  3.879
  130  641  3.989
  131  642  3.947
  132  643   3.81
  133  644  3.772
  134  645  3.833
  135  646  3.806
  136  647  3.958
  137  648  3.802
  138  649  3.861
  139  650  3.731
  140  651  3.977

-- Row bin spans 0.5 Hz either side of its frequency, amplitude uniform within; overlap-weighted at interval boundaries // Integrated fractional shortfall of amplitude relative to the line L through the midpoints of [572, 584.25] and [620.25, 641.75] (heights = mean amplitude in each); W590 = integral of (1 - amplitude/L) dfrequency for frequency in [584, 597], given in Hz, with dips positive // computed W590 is -4.8 Hz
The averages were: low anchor 2.32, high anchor 3.67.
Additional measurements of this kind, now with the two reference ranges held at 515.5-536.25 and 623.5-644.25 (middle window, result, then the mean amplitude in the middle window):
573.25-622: 5.9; 3.37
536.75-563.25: 1.5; 3.82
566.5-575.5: 5.0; 1.77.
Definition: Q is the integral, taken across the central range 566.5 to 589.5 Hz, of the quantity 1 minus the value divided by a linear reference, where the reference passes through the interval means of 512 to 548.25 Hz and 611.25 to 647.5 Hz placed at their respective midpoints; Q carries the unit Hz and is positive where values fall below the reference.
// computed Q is 8.7 Hz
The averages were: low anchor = 4.15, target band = 2.44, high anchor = 3.7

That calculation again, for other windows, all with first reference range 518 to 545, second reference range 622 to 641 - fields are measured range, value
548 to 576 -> 8.6 Hz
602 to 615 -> 0.4 Hz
